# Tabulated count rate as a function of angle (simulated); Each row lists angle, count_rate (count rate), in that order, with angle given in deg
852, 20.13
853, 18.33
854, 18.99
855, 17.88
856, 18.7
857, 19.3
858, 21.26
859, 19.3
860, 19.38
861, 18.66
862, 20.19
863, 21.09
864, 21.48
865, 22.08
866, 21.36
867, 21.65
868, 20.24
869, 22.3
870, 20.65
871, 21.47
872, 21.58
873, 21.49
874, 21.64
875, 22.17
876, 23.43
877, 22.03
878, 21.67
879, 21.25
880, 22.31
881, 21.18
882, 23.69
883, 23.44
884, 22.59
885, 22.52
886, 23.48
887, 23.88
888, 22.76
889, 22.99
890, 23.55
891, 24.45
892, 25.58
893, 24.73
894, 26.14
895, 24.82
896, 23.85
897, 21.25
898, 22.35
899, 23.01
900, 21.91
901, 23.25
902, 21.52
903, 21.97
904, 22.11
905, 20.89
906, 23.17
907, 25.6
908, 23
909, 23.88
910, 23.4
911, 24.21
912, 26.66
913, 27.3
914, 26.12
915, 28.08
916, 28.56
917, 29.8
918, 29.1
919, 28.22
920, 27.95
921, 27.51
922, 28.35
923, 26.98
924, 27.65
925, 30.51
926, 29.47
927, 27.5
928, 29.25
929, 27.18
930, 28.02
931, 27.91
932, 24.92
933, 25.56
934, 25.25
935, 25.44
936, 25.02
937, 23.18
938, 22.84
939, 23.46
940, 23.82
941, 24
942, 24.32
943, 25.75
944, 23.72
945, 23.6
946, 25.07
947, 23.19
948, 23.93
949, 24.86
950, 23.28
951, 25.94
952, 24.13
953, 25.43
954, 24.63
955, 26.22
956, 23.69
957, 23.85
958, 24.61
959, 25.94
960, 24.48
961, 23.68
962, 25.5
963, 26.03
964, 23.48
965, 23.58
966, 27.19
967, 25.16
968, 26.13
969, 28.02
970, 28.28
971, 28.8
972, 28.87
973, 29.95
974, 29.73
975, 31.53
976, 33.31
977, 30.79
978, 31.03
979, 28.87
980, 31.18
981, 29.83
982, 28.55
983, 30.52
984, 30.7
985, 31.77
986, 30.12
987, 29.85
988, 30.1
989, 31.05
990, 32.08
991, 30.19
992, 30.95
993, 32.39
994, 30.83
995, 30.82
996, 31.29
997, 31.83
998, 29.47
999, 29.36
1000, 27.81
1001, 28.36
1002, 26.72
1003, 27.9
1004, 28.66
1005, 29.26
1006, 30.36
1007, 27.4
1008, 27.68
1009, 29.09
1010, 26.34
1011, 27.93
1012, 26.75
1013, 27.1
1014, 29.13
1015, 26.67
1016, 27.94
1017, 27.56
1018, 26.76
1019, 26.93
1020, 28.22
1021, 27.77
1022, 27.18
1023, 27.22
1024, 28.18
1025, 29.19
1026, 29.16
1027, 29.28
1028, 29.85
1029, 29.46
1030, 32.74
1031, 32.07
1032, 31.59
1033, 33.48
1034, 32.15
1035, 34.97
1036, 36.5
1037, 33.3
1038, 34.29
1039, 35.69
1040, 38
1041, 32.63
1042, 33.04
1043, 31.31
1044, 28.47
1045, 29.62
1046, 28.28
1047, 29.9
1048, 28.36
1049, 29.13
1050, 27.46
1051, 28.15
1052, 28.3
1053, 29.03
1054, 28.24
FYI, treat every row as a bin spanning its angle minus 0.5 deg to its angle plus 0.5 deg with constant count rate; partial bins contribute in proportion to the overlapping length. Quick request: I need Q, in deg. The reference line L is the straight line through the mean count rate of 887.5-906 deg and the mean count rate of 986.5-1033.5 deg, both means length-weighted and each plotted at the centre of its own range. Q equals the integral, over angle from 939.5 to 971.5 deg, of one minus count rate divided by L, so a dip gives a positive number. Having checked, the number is 1.6 deg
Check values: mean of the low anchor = 23.2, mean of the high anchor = 29.2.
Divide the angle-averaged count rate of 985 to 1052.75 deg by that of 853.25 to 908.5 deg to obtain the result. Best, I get 1.4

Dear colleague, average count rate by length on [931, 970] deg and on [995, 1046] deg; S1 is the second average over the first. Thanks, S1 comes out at 1.20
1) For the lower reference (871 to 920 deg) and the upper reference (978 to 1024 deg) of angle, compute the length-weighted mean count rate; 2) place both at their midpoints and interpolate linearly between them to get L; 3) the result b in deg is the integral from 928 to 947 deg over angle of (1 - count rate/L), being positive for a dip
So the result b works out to 0.65 deg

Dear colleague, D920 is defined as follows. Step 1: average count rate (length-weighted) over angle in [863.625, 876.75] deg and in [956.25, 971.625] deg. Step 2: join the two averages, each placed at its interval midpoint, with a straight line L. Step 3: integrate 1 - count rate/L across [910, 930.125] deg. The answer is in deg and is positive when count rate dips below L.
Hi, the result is -3.40 deg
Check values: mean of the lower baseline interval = 21.7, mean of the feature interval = 27.8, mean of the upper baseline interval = 25.6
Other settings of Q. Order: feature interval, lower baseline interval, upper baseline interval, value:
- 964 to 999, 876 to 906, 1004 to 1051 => -2.8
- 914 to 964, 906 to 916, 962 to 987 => 1.9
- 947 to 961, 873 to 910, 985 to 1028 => 0.9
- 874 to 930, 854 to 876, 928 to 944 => -4.0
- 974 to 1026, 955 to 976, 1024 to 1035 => -0.7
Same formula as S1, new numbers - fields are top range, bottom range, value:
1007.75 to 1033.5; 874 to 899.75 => 1.24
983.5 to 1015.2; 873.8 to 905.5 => 1.28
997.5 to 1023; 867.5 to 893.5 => 1.24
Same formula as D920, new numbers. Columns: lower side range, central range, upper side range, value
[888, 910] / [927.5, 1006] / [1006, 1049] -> -1.49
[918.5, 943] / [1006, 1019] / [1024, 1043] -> 1.51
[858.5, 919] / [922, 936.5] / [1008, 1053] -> -1.27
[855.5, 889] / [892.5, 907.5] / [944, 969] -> -0.33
